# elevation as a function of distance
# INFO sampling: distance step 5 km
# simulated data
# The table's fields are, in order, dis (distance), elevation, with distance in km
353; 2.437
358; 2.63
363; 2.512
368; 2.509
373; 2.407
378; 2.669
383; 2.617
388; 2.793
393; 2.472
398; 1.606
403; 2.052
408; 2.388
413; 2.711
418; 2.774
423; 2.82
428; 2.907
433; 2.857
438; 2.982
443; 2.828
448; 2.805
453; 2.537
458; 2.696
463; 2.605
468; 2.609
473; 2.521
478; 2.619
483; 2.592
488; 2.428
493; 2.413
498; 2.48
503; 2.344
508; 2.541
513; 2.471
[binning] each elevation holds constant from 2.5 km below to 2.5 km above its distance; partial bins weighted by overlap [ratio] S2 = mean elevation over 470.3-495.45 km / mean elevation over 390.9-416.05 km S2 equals 1.12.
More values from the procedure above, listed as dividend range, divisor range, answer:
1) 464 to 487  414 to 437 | 0.91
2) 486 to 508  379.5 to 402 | 1.03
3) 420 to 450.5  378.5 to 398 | 1.15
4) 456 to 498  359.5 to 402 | 1.05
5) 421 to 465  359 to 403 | 1.14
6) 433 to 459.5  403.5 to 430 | 1.04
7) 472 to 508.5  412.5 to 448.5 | 0.87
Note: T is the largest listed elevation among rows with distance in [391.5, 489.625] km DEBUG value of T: 2.982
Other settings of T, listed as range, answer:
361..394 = 2.793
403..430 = 2.907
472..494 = 2.619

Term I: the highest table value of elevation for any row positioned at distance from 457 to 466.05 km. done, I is 2.696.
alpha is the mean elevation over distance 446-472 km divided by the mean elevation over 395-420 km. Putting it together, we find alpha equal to 1.15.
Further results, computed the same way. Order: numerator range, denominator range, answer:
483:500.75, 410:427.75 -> 0.89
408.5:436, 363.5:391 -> 1.08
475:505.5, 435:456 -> 0.89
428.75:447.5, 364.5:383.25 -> 1.13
